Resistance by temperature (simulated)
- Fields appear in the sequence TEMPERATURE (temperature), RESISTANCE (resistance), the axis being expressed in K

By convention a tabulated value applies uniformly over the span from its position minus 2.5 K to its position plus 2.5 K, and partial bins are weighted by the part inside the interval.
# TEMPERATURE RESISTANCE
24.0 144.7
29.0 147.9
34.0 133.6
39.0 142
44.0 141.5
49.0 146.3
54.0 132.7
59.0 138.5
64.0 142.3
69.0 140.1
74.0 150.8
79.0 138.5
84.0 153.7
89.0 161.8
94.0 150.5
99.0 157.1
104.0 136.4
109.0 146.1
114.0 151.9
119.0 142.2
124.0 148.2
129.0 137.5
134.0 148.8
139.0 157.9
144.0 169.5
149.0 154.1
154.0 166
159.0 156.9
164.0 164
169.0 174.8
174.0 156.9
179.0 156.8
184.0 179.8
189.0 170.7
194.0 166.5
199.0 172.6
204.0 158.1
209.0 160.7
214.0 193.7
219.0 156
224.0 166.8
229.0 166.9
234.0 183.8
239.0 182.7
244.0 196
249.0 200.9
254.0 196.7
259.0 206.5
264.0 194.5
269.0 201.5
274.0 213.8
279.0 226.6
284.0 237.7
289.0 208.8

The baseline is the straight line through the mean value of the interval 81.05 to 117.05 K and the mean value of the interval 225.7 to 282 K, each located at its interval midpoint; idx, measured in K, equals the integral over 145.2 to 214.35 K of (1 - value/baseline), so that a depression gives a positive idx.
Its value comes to 3.6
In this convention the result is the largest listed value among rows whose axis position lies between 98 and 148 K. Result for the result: 169.5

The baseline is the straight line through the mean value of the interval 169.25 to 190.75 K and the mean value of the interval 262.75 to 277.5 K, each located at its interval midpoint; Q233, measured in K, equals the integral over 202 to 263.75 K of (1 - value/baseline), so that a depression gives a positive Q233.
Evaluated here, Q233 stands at 2.7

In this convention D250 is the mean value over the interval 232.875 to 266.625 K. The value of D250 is 195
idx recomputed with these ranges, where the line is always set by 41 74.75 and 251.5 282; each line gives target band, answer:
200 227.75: 3.36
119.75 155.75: 2.77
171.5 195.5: 1.96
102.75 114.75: 0.97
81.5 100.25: -0.49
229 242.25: 1.10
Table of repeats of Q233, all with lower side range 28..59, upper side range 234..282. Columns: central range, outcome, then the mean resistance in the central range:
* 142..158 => 0.77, 162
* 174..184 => 0.92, 163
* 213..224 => 1.14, 170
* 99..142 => 4.01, 147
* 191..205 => 1.34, 167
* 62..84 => 0.66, 144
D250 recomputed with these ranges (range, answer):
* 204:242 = 172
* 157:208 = 166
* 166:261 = 176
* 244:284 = 207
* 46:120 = 146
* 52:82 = 141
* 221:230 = 166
